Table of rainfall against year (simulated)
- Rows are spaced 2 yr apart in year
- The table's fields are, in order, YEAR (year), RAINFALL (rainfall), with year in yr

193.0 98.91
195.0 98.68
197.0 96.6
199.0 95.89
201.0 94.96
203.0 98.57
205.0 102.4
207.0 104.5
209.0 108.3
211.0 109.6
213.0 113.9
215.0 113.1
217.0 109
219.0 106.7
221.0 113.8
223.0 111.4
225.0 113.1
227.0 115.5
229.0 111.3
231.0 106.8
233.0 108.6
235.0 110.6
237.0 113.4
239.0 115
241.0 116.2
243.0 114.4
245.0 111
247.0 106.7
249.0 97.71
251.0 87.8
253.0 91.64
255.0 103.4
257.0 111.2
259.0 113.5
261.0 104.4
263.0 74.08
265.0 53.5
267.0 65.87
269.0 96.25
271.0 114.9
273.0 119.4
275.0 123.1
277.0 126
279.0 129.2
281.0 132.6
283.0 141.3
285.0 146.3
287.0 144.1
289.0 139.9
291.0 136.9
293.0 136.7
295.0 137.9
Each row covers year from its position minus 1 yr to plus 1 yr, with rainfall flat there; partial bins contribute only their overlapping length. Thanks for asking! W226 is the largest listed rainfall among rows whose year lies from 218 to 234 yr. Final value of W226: 115.5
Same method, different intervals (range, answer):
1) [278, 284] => 141.3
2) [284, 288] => 146.3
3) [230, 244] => 116.2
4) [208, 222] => 113.9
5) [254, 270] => 113.5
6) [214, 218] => 113.1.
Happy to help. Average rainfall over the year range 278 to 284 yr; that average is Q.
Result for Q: 134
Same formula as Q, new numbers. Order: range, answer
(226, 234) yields 111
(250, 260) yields 102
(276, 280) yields 128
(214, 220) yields 110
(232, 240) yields 112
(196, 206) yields 97.7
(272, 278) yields 123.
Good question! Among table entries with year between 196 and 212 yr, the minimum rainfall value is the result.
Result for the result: 94.96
